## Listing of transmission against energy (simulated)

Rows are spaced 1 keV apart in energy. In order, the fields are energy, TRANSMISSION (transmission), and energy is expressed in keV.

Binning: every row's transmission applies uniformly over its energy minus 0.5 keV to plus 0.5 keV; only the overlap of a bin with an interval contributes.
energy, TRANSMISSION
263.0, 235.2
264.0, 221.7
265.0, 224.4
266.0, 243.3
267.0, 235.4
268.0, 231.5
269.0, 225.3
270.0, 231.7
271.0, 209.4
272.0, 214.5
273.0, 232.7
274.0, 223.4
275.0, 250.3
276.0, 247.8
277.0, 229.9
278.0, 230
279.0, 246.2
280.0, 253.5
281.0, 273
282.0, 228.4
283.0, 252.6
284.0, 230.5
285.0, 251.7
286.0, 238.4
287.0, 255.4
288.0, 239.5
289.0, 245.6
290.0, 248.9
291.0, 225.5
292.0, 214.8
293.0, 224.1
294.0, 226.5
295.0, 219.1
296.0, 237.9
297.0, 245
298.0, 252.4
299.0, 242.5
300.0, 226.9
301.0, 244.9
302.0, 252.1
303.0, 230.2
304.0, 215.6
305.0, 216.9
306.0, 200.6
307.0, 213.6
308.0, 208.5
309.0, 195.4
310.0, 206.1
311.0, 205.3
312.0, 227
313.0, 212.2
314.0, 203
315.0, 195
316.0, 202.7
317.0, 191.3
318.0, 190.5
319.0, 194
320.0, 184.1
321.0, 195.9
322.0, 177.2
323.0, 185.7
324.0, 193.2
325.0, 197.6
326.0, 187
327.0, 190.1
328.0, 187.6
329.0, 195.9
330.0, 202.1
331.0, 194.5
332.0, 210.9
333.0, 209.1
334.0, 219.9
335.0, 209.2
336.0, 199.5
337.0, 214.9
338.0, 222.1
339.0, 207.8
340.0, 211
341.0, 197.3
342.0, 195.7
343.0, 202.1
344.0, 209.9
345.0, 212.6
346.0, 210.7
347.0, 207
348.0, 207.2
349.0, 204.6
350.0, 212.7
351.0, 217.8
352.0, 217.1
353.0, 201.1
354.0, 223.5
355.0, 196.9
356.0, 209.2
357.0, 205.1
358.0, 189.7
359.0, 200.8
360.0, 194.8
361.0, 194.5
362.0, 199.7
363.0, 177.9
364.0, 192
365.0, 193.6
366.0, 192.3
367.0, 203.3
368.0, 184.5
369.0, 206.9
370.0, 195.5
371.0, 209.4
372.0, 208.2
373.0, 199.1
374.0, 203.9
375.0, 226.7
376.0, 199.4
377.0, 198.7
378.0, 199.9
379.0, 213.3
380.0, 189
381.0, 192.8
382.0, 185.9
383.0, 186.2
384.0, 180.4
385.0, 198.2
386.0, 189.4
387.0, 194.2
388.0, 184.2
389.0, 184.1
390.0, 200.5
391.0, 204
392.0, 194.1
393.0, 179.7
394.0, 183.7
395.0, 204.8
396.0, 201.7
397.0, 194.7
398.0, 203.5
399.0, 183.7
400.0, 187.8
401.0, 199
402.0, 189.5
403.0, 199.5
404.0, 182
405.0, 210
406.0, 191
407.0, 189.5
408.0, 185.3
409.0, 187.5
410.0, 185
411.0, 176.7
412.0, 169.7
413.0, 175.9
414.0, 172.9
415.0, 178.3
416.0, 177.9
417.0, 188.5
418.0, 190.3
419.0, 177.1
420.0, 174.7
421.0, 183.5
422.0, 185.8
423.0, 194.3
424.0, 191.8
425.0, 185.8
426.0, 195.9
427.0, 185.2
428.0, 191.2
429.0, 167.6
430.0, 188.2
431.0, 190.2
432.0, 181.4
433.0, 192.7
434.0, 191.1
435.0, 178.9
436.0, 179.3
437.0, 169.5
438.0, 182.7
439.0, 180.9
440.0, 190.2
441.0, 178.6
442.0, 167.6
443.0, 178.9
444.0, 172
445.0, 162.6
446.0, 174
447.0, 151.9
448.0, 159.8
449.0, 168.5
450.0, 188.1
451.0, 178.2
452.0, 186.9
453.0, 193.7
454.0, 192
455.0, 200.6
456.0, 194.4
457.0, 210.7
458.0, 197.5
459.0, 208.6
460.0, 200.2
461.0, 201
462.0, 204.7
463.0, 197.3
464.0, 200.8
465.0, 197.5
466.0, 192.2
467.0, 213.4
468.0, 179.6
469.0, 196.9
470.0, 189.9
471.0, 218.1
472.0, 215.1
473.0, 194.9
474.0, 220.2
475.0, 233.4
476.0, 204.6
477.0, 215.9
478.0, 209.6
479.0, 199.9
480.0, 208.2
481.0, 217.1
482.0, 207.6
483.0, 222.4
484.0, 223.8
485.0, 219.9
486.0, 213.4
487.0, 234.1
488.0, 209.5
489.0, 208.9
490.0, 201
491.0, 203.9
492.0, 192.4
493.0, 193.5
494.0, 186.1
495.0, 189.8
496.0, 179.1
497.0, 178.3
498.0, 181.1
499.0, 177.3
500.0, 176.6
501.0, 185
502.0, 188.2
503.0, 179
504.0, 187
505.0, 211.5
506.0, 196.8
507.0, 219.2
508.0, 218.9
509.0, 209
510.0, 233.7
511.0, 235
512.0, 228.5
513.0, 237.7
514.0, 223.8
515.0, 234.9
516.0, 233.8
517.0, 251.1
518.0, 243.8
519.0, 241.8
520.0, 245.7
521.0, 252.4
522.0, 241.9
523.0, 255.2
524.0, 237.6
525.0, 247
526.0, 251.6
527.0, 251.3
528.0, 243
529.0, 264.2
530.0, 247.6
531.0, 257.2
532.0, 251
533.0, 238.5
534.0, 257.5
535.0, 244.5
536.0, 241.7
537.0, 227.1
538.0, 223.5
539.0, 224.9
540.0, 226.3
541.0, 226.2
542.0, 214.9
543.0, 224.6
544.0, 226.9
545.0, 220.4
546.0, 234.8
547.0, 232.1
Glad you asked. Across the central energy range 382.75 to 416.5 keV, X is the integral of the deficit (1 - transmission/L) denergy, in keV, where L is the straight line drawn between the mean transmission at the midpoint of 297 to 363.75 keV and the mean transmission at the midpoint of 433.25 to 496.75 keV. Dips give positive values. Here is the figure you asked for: 2.0 keV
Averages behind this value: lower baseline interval 206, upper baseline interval 196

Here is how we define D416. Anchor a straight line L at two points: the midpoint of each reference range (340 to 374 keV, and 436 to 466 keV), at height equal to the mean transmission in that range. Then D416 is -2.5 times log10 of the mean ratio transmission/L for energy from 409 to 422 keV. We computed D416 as 0.072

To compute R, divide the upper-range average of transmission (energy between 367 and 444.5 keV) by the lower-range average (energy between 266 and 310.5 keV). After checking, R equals 0.8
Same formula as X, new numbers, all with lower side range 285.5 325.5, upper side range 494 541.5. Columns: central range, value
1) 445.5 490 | 4.37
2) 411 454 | 8.03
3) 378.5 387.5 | 1.14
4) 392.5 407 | 1.78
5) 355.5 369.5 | 1.48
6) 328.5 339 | 0.50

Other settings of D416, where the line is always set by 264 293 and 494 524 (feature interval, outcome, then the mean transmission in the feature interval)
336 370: 0.13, 203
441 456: 0.24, 177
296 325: 0.11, 211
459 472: 0.10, 200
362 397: 0.16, 196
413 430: 0.21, 184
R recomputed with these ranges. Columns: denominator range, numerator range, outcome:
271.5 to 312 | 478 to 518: 0.90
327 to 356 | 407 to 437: 0.89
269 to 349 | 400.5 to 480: 0.87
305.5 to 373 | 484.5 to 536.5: 1.10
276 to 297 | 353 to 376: 0.84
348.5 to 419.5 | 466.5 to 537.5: 1.12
